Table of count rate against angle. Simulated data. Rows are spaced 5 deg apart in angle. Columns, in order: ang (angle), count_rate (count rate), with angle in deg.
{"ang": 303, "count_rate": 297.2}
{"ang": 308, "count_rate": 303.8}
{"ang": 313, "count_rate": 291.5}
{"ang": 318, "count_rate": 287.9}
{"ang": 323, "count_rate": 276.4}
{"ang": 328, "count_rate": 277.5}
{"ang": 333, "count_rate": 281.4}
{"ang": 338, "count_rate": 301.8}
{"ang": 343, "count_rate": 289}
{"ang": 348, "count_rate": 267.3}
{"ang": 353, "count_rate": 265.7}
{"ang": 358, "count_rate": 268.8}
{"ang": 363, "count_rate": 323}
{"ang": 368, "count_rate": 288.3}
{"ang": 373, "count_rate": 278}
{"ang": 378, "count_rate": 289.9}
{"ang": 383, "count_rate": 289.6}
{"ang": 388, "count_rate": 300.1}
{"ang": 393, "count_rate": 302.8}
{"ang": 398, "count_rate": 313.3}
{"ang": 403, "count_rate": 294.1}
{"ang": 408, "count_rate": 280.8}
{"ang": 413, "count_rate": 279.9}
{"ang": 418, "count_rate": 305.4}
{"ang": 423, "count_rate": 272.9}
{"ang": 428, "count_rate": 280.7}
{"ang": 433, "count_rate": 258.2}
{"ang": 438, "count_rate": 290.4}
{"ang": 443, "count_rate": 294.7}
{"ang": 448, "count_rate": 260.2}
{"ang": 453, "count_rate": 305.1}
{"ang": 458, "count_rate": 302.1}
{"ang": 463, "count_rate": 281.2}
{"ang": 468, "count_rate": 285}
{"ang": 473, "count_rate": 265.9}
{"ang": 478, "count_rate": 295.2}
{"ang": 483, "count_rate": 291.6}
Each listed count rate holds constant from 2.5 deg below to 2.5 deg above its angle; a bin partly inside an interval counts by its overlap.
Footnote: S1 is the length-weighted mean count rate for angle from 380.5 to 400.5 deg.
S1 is 301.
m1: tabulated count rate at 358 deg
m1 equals 268.8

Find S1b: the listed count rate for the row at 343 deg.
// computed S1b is 289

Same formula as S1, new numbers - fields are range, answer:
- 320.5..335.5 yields 278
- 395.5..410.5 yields 296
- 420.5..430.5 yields 277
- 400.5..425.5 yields 287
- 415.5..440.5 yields 282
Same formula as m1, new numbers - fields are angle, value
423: 272.9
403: 294.1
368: 288.3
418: 305.4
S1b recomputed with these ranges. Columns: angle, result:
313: 291.5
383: 289.6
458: 302.1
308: 303.8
